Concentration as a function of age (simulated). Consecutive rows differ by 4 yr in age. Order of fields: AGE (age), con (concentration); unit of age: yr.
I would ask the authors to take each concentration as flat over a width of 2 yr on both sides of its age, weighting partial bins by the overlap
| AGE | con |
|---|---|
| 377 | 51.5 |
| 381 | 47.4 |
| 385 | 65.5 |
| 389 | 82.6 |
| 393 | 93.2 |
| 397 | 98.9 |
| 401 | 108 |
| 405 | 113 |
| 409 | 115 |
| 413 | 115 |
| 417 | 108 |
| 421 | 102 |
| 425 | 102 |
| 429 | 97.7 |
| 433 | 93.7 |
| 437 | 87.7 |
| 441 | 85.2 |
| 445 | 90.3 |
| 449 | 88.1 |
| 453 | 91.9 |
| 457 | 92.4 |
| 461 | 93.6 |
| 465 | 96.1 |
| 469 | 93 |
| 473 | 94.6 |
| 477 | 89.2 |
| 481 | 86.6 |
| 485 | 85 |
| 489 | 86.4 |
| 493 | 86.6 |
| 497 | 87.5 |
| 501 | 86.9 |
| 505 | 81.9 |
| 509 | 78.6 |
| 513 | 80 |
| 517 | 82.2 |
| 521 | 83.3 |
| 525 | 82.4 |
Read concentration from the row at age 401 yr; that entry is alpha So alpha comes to 108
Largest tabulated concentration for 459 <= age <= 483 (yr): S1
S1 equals 96.1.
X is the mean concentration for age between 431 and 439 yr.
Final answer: 90.7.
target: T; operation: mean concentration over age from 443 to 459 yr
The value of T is 90.7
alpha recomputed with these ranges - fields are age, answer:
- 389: 82.6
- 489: 86.4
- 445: 90.3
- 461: 93.6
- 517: 82.2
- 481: 86.6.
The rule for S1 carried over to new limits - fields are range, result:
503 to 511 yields 81.9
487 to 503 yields 87.5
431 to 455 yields 93.7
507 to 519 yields 82.2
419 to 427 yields 102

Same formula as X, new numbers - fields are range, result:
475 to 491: 86.8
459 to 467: 94.8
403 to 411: 114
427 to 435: 95.7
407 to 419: 113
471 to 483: 90.1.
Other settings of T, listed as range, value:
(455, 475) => 93.9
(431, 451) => 89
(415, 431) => 102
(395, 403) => 103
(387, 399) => 91.6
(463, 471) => 94.5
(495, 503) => 87.2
